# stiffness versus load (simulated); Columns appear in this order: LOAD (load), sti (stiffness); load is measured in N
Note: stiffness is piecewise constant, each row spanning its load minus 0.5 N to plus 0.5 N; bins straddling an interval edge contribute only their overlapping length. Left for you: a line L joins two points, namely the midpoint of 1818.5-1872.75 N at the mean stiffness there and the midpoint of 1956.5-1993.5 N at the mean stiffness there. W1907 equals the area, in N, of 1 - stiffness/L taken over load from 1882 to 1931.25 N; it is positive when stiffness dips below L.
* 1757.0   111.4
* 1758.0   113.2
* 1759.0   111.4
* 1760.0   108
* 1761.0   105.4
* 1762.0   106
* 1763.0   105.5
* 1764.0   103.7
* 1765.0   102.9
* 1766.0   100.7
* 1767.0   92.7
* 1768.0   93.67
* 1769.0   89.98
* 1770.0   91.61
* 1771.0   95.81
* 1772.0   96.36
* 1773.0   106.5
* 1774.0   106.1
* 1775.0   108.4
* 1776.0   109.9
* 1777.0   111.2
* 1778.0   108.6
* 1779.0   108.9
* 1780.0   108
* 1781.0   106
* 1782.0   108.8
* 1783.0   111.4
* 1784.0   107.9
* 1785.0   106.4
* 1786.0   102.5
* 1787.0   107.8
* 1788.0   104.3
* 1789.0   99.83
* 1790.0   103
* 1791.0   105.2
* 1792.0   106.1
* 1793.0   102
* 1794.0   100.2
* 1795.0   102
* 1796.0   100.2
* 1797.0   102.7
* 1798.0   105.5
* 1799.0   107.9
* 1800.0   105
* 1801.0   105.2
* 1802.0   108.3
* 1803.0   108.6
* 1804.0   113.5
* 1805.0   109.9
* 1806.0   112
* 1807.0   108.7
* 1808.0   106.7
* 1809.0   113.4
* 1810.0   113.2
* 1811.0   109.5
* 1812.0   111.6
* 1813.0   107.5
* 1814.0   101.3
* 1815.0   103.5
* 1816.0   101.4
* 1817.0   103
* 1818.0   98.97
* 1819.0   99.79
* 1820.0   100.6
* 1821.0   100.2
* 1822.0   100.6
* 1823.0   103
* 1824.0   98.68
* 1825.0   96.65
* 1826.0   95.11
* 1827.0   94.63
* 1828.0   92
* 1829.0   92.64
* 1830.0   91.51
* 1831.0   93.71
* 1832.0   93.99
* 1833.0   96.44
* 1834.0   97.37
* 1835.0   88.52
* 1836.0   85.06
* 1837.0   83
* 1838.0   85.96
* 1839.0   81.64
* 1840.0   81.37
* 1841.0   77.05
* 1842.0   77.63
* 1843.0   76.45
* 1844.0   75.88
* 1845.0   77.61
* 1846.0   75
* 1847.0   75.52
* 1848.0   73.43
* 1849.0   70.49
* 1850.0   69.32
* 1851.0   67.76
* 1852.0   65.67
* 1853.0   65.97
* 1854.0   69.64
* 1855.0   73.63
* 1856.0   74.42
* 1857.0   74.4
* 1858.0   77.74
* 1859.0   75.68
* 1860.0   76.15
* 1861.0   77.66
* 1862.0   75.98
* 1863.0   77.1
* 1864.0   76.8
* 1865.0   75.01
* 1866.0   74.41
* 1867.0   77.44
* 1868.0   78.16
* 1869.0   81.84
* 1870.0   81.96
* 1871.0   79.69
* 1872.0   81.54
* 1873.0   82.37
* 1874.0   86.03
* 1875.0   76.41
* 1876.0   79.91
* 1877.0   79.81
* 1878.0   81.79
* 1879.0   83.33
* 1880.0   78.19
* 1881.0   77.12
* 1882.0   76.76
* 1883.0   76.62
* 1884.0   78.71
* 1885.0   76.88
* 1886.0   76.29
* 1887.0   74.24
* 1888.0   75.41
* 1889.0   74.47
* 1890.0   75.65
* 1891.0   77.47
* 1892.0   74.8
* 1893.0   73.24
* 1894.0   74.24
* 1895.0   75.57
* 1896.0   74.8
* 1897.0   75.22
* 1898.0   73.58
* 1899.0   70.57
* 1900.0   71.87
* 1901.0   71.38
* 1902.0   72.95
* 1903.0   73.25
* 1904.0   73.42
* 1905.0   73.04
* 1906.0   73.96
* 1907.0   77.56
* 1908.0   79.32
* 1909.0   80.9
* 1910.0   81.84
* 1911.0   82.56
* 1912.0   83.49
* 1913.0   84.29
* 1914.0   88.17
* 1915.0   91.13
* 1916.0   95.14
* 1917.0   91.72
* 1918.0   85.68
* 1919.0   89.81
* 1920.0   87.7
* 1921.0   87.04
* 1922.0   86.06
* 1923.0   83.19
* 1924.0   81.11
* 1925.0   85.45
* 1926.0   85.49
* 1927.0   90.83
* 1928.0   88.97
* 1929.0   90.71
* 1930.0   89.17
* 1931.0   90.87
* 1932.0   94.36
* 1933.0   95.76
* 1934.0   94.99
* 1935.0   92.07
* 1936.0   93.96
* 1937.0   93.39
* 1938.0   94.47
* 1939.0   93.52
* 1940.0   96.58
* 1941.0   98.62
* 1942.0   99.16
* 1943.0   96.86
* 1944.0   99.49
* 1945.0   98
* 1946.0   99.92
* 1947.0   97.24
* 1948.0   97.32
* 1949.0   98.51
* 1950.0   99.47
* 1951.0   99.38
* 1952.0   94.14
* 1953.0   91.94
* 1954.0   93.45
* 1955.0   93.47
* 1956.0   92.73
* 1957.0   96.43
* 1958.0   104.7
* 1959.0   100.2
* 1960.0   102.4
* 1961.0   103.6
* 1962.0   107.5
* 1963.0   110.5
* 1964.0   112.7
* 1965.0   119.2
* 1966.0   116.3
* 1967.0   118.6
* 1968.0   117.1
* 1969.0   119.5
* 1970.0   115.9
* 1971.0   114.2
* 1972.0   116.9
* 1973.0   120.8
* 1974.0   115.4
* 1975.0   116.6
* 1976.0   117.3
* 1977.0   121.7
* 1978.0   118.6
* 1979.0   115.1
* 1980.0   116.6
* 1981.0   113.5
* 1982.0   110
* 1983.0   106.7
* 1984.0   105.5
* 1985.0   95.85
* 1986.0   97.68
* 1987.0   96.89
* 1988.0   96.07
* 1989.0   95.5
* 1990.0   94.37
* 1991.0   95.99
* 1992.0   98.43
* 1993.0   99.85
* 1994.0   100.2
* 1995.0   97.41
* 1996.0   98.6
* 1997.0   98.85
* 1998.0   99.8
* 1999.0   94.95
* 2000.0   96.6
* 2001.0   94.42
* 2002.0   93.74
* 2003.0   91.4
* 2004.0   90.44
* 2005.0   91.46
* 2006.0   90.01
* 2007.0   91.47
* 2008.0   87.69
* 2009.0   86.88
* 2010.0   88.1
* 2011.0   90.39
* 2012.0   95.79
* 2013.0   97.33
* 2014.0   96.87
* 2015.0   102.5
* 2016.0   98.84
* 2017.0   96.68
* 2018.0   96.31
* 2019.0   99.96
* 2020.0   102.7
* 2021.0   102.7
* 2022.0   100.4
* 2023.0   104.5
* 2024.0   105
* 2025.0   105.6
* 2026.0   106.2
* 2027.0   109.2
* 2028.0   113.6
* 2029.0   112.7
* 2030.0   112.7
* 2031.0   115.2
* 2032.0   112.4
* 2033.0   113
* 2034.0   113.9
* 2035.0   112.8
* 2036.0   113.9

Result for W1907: 7.56 N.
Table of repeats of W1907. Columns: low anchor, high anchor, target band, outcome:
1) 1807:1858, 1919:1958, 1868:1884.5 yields 1.98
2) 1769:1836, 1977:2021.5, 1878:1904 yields 6.61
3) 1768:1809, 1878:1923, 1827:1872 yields 5.71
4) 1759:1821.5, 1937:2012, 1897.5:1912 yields 3.83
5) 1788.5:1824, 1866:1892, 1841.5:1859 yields 3.14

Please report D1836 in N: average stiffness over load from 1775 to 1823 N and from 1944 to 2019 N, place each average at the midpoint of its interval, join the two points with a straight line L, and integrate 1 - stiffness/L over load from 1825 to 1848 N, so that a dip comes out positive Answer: 4.2 N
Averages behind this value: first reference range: 106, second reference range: 102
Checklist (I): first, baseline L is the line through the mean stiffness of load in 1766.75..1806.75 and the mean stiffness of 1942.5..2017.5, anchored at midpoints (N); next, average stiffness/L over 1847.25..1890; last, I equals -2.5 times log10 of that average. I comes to 0.330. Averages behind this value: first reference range 105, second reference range 102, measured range 76.3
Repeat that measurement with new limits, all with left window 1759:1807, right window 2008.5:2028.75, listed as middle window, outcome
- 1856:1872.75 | 0.309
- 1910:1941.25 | 0.139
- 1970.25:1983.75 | -0.146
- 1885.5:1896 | 0.338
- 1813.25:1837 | 0.077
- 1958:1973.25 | -0.117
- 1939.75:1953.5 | 0.042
